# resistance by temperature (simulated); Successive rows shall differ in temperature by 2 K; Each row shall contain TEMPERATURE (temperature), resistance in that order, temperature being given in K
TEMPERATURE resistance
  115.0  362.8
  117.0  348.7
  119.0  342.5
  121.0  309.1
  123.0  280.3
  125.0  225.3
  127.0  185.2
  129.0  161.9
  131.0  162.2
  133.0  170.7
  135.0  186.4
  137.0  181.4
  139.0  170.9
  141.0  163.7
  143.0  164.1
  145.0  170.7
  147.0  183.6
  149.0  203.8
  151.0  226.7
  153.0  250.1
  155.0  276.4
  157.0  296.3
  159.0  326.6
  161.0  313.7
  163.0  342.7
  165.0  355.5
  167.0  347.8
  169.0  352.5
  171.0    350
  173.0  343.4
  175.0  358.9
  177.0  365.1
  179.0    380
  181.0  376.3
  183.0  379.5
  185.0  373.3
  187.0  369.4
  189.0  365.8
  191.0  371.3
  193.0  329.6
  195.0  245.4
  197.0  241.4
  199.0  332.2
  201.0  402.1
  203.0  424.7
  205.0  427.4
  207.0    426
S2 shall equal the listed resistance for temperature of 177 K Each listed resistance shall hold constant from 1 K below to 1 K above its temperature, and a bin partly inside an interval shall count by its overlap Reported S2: 365.1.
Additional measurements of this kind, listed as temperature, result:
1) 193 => 329.6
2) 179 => 380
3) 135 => 186.4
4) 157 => 296.3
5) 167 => 347.8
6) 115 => 362.8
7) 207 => 426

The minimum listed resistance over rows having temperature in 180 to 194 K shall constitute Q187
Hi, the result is 329.6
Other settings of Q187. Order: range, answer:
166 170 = 347.8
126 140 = 161.9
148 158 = 203.8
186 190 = 365.8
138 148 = 163.7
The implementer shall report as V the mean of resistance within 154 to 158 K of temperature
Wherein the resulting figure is 286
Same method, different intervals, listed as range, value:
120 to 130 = 232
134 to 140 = 180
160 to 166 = 337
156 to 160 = 311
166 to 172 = 350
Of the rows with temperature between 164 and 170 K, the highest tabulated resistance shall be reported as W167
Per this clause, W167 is 355.5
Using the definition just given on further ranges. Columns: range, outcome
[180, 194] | 379.5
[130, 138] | 186.4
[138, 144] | 170.9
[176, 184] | 380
